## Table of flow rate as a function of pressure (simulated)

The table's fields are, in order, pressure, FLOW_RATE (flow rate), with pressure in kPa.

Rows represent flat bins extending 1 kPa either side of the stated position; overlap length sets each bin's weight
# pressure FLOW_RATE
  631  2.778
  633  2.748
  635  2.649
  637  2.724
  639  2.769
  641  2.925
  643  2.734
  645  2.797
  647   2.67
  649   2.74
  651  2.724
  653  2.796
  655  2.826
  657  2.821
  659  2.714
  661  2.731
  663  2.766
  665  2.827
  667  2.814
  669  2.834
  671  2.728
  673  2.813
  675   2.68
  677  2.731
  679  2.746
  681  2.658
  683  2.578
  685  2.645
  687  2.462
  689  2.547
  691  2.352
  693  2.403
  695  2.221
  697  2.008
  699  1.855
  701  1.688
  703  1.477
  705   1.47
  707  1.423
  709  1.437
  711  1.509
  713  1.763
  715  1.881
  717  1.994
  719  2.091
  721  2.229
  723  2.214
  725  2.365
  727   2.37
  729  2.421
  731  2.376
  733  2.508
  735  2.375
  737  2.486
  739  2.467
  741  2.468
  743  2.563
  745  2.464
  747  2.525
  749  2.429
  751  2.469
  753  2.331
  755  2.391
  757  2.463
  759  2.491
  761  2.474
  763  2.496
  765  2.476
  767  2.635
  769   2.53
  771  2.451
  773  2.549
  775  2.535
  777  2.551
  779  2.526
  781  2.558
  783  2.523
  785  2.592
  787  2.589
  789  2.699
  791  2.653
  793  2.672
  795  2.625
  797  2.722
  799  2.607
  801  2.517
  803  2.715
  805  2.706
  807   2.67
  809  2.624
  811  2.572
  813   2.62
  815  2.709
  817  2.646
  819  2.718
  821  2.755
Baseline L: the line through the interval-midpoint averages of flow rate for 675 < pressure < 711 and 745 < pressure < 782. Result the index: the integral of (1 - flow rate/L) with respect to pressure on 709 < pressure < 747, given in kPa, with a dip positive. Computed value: 1.5 kPa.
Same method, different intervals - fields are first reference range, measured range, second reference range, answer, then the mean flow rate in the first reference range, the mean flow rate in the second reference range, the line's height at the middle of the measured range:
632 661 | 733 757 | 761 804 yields 1.6 kPa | 2.76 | 2.58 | 2.63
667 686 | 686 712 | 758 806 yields 7.5 kPa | 2.72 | 2.58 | 2.69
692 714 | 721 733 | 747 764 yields -1.6 kPa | 1.75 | 2.45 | 2.07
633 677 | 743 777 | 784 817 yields 2.4 kPa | 2.76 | 2.64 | 2.68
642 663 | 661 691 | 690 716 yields -5.0 kPa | 2.76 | 1.81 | 2.31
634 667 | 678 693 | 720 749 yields 0.4 kPa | 2.76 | 2.42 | 2.62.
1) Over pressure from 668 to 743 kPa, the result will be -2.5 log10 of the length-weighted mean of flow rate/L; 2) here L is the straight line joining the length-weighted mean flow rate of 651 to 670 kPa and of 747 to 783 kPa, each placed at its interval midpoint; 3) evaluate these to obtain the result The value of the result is 0.18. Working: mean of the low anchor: 2.79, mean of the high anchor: 2.49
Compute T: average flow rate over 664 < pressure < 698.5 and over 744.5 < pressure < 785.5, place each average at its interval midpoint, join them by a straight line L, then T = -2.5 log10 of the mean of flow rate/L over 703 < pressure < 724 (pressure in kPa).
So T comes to 0.386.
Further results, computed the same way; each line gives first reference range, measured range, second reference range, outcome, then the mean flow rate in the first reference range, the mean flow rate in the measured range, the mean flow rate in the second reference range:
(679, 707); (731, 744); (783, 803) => -0.04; 2.17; 2.47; 2.63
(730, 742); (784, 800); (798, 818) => -0.02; 2.45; 2.64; 2.64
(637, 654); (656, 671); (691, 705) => -0.13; 2.77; 2.78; 1.94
